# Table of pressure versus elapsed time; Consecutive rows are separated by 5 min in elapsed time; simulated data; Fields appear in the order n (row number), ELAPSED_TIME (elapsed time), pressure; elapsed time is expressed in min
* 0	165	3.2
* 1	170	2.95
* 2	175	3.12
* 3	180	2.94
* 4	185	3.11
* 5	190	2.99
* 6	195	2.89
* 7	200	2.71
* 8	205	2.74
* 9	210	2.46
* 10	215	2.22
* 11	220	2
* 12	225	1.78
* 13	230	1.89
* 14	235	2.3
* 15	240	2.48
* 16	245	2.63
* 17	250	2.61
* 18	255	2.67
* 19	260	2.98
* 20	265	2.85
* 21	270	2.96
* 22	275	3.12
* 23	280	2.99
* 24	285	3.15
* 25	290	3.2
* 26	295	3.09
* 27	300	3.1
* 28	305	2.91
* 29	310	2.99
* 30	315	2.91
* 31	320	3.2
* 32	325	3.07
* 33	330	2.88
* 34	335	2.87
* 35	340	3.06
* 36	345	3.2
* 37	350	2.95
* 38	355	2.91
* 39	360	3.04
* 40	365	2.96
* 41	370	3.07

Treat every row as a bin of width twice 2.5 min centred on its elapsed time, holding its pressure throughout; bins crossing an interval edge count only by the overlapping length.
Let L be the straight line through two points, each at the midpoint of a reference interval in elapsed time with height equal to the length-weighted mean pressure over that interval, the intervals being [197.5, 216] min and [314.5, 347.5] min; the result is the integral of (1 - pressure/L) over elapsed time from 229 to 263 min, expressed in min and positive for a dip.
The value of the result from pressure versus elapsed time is 2.1 min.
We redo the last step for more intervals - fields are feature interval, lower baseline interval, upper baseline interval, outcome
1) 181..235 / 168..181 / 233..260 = 6.5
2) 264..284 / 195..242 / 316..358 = -2.7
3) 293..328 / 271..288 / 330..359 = 0.0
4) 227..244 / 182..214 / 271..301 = 3.9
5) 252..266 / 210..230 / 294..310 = -1.7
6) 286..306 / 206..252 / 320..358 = -2.8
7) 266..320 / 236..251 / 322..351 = -4.9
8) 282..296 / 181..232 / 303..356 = -1.5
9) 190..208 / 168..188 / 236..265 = 0.8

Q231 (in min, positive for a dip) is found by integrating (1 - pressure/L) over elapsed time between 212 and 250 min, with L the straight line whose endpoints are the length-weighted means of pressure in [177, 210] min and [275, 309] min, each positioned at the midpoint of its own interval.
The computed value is 9.4 min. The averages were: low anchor 2.87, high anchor 3.07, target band 2.22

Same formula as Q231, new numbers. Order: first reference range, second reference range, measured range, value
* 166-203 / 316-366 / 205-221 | 3.5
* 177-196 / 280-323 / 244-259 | 1.8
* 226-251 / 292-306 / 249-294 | -3.9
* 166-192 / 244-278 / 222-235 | 4.4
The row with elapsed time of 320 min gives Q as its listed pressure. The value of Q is 3.2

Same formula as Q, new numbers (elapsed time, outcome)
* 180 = 2.94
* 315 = 2.91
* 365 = 2.96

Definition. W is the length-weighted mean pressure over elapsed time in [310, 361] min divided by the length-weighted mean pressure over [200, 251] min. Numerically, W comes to 1.30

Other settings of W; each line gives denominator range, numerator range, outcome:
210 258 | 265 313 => 1.32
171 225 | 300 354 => 1.12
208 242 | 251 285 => 1.36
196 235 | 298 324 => 1.32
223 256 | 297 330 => 1.30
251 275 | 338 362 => 1.05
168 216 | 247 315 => 1.05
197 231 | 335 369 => 1.32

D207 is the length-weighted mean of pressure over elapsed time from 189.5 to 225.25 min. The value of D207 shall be 2.49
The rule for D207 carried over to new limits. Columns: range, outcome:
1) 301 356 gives 3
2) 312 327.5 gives 3.06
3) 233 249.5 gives 2.49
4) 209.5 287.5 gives 2.57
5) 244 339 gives 2.96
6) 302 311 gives 2.95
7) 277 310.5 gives 3.07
